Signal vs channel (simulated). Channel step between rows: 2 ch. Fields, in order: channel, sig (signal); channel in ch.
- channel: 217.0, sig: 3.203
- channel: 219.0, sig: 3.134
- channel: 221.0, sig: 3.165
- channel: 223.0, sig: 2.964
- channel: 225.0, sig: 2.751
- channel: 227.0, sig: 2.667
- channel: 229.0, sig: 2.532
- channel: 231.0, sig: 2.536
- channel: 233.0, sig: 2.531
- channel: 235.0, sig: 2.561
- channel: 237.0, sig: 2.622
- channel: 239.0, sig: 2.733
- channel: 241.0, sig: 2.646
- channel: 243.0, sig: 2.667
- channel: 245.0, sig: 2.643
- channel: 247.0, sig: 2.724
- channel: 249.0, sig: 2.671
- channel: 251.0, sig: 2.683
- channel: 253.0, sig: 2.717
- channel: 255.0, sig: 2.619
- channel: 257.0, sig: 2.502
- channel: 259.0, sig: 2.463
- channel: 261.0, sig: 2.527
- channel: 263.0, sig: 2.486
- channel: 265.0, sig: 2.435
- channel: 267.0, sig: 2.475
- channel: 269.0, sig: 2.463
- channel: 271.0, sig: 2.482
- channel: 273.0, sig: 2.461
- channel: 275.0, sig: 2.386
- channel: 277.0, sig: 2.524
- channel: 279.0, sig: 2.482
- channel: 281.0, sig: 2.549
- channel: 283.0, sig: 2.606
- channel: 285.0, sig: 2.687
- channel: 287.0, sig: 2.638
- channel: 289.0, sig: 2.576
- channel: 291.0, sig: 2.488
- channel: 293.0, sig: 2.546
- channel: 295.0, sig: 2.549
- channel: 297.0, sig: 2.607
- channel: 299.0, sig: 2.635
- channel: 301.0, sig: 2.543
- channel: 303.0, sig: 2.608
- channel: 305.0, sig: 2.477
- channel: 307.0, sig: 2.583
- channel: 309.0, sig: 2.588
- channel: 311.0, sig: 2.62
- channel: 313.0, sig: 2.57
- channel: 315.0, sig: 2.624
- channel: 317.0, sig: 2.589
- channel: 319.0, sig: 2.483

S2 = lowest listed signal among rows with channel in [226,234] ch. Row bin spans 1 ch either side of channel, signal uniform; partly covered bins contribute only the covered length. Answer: 2.531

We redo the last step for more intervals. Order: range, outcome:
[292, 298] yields 2.546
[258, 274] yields 2.435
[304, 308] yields 2.477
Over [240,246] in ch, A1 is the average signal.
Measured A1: 2.65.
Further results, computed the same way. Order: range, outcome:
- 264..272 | 2.46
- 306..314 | 2.59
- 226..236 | 2.57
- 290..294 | 2.52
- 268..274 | 2.47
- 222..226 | 2.86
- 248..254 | 2.69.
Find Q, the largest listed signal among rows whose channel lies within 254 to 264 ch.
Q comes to 2.619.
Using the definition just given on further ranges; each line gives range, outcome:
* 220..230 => 3.165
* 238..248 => 2.733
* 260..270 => 2.527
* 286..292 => 2.638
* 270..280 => 2.524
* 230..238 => 2.622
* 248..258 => 2.717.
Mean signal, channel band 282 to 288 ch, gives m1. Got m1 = 2.64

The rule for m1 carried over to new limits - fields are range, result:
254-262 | 2.53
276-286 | 2.57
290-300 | 2.56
